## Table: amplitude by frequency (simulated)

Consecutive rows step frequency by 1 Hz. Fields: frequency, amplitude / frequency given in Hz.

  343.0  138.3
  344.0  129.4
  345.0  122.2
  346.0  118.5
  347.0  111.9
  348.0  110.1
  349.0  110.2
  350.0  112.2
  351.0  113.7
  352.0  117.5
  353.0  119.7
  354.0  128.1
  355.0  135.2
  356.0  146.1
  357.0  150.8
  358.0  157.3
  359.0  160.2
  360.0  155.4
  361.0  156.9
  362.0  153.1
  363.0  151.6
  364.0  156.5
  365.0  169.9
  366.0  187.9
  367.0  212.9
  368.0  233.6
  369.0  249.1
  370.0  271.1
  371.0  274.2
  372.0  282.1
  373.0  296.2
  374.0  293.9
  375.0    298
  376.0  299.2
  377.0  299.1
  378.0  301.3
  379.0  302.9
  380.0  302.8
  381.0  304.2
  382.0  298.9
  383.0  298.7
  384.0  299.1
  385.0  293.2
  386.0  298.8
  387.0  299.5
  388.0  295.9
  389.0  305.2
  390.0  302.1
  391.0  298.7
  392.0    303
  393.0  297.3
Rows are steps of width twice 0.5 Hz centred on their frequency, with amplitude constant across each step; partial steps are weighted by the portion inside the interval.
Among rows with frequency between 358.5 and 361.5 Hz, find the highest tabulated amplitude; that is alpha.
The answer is 160.2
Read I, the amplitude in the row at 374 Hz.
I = 293.9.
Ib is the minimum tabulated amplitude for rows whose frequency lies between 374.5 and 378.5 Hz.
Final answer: 298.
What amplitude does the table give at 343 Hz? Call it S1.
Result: 138.3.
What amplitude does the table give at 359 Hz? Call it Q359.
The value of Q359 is 160.2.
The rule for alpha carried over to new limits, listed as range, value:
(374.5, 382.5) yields 304.2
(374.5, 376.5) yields 299.2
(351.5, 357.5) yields 150.8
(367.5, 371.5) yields 274.2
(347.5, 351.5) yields 113.7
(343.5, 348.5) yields 129.4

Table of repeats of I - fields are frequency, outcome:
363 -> 151.6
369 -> 249.1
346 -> 118.5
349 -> 110.2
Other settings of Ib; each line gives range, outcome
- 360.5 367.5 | 151.6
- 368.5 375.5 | 249.1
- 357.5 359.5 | 157.3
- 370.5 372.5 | 274.2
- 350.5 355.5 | 113.7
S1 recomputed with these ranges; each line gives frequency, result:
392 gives 303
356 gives 146.1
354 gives 128.1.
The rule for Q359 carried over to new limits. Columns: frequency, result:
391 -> 298.7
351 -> 113.7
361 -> 156.9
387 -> 299.5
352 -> 117.5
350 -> 112.2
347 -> 111.9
